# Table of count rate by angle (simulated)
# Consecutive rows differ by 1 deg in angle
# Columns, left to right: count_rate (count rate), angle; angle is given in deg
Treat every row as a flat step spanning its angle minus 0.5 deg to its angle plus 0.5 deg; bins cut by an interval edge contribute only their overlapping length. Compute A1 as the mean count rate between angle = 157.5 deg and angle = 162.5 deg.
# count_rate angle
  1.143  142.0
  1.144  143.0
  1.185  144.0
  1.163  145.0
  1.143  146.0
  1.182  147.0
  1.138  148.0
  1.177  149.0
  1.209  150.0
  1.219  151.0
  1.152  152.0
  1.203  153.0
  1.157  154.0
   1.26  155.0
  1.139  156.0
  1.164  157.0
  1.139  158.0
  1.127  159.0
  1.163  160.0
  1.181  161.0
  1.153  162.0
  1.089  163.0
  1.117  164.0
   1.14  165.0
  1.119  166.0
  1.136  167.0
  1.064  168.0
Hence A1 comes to 1.15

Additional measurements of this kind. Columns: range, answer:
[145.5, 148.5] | 1.15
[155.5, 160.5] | 1.15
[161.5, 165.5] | 1.12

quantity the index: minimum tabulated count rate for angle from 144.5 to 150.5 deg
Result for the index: 1.138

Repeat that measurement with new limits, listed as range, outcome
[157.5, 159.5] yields 1.127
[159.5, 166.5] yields 1.089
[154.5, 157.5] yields 1.139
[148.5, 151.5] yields 1.177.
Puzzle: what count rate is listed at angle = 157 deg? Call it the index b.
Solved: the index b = 1.164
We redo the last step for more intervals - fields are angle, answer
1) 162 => 1.153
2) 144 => 1.185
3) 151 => 1.219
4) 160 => 1.163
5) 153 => 1.203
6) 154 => 1.157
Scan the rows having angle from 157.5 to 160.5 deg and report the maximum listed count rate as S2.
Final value 1.163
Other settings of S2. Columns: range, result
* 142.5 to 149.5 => 1.185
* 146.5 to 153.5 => 1.219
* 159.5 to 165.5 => 1.181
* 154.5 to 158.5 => 1.26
